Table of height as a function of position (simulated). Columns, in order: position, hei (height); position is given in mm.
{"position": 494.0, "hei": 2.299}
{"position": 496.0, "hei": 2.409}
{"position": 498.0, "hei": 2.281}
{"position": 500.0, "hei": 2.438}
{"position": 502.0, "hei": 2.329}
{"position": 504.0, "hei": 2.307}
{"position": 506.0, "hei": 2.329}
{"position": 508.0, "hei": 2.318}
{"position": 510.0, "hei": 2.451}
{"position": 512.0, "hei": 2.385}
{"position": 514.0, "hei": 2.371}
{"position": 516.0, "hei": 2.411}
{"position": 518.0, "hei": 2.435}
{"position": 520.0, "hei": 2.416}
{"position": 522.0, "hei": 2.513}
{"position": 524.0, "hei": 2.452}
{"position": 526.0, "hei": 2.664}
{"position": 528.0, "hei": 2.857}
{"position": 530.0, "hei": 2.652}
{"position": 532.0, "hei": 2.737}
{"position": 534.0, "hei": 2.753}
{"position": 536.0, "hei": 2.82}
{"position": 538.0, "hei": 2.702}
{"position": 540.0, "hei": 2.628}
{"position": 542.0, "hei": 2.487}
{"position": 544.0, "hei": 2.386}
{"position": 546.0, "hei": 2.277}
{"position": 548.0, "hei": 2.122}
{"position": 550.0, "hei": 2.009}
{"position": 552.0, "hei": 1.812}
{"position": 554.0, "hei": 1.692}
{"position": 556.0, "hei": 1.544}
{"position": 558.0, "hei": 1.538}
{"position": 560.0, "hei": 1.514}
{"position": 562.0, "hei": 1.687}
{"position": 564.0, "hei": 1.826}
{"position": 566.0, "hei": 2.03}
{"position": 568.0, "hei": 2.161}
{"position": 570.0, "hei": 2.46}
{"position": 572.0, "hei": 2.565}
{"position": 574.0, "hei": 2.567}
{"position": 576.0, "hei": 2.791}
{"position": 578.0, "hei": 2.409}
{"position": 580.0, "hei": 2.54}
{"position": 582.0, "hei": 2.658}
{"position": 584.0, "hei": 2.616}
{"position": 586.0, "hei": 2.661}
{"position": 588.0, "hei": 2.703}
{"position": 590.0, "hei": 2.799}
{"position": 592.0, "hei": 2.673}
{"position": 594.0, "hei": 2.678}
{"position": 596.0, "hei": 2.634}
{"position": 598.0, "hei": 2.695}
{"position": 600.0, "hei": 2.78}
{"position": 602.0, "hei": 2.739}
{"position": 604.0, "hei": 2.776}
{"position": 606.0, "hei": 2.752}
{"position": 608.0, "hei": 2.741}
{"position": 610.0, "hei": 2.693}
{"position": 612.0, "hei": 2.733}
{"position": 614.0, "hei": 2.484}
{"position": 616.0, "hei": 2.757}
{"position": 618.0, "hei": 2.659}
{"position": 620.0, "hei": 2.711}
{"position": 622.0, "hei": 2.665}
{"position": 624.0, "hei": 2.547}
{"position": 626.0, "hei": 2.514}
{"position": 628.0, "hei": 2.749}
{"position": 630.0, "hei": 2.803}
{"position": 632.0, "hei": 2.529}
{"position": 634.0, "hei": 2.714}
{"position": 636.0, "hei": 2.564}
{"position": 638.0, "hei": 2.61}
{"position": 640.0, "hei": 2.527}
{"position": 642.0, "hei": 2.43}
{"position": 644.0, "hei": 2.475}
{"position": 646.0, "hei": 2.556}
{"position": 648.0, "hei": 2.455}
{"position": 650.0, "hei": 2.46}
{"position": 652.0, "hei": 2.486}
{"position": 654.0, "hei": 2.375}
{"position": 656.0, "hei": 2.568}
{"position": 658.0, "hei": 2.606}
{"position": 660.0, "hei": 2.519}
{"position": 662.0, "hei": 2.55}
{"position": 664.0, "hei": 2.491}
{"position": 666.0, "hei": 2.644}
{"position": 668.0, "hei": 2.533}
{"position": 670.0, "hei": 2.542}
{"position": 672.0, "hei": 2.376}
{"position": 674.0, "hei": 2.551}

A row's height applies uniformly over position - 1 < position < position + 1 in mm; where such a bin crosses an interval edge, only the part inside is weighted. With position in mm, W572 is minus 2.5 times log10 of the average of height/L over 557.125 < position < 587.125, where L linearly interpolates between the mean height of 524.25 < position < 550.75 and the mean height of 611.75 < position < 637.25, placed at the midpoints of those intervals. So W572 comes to 0.14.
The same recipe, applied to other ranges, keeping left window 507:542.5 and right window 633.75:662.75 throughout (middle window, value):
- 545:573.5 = 0.29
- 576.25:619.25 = -0.06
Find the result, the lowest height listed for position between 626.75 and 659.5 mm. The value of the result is 2.375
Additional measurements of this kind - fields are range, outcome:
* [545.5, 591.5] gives 1.514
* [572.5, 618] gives 2.409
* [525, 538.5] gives 2.652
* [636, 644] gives 2.43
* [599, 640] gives 2.484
